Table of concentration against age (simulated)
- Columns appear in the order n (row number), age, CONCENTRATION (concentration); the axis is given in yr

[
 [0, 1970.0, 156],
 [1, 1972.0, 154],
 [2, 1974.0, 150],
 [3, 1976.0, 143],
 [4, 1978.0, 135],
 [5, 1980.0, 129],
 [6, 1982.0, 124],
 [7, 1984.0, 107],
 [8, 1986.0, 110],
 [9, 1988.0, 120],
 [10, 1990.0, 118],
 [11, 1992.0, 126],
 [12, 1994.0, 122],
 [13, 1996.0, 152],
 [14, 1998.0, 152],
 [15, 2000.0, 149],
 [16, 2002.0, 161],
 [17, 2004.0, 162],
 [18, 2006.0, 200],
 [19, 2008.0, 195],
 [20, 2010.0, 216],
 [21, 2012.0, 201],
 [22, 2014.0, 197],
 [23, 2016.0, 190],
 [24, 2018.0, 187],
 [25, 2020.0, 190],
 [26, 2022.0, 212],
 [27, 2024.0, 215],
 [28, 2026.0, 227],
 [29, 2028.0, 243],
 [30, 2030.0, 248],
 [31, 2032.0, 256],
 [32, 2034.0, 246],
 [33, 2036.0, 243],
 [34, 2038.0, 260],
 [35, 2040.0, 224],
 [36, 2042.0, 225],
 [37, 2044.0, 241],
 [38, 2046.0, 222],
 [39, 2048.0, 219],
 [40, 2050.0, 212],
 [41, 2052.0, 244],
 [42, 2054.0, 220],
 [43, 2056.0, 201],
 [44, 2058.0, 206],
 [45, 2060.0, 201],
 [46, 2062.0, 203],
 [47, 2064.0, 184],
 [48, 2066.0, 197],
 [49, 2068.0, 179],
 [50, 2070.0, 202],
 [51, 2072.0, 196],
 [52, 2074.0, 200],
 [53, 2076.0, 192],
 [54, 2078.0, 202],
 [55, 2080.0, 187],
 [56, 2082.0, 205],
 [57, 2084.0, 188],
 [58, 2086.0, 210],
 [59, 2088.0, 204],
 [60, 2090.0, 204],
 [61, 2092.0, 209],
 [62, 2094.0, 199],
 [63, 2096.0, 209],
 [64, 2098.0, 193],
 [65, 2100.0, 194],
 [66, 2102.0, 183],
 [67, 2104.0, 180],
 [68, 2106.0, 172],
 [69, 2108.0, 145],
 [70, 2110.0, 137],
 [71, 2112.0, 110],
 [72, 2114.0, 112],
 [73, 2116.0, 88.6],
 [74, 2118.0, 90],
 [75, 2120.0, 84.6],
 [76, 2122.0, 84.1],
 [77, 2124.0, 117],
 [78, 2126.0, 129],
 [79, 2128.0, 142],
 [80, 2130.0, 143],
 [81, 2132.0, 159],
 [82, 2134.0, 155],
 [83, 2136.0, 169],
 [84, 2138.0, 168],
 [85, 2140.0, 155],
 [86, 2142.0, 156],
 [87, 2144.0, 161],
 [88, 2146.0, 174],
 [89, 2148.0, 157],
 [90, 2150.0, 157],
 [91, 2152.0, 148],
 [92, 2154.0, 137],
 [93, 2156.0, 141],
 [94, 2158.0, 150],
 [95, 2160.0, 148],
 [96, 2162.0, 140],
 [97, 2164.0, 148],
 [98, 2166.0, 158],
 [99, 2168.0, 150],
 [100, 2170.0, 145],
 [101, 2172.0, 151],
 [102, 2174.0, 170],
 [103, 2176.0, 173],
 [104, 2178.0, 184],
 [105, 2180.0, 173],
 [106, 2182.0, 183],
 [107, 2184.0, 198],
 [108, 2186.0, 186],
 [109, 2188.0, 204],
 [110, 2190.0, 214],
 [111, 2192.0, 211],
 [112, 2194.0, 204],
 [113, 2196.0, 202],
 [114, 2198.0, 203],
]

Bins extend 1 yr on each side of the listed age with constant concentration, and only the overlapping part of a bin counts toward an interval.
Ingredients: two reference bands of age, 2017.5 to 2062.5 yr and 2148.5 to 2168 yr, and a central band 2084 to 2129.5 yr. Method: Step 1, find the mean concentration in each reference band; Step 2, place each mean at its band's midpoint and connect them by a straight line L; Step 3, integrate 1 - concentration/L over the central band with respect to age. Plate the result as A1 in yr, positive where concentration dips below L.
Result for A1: 6.9 yr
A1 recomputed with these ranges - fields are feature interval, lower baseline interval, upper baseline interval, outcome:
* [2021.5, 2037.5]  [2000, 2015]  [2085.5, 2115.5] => -4.6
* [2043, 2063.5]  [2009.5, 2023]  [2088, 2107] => -2.0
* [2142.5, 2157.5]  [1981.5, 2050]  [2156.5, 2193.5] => 1.8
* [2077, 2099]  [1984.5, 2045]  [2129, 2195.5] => -2.7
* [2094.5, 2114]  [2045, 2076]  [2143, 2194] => 2.4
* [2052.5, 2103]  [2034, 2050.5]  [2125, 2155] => 1.0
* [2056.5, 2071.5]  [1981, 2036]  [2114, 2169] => -3.0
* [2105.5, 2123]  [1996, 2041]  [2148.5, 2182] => 6.2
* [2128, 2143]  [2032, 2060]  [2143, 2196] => 2.3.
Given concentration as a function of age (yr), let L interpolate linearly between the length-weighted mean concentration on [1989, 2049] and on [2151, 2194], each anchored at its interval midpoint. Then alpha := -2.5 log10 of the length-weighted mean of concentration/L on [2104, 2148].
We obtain 0.279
